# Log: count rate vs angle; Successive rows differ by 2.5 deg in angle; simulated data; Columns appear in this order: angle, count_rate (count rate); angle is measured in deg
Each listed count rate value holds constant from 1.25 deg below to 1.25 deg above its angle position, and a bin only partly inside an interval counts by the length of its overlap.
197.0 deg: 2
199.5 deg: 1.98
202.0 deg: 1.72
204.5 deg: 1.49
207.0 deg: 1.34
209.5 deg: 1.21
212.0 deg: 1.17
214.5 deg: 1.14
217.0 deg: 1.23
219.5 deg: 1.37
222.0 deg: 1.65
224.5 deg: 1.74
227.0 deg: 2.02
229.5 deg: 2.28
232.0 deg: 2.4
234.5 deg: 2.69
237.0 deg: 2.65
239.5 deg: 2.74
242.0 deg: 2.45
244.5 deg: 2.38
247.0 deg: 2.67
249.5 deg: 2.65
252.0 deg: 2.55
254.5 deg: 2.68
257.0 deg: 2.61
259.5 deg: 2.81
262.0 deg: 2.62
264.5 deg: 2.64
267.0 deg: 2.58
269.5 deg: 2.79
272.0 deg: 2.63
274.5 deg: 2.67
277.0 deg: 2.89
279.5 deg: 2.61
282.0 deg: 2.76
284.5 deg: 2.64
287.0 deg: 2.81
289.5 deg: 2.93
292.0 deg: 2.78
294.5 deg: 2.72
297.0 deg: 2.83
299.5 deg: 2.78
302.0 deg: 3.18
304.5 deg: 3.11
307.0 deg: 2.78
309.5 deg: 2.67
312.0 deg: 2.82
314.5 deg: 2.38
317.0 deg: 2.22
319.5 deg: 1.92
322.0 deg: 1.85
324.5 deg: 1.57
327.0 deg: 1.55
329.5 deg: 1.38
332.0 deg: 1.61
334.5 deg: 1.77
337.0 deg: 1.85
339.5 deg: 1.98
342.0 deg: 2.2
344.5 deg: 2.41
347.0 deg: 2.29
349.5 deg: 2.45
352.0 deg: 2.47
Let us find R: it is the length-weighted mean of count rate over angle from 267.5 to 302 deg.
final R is 2.77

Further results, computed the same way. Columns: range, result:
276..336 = 2.44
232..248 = 2.58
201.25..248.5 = 1.92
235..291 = 2.67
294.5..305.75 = 2.95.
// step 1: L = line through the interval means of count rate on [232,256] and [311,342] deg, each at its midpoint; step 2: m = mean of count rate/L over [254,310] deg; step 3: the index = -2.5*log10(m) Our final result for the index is -0.21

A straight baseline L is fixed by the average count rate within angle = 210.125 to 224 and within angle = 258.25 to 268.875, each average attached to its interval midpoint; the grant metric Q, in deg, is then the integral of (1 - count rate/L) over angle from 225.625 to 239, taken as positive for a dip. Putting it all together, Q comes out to -4.9 deg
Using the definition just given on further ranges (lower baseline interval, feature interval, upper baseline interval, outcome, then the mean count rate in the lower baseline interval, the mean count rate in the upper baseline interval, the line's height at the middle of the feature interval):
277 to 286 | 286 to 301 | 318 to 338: -2.3 deg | 2.7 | 1.69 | 2.44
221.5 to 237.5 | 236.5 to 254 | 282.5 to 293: -1.6 deg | 2.21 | 2.79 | 2.37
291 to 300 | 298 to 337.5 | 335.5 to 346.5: 4.1 deg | 2.78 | 2.11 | 2.45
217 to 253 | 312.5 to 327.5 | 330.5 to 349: 0.7 deg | 2.26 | 2.02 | 2.07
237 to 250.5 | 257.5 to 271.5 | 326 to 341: -1.8 deg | 2.58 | 1.7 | 2.38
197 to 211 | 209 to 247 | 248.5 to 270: 2.0 deg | 1.58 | 2.65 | 2.05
